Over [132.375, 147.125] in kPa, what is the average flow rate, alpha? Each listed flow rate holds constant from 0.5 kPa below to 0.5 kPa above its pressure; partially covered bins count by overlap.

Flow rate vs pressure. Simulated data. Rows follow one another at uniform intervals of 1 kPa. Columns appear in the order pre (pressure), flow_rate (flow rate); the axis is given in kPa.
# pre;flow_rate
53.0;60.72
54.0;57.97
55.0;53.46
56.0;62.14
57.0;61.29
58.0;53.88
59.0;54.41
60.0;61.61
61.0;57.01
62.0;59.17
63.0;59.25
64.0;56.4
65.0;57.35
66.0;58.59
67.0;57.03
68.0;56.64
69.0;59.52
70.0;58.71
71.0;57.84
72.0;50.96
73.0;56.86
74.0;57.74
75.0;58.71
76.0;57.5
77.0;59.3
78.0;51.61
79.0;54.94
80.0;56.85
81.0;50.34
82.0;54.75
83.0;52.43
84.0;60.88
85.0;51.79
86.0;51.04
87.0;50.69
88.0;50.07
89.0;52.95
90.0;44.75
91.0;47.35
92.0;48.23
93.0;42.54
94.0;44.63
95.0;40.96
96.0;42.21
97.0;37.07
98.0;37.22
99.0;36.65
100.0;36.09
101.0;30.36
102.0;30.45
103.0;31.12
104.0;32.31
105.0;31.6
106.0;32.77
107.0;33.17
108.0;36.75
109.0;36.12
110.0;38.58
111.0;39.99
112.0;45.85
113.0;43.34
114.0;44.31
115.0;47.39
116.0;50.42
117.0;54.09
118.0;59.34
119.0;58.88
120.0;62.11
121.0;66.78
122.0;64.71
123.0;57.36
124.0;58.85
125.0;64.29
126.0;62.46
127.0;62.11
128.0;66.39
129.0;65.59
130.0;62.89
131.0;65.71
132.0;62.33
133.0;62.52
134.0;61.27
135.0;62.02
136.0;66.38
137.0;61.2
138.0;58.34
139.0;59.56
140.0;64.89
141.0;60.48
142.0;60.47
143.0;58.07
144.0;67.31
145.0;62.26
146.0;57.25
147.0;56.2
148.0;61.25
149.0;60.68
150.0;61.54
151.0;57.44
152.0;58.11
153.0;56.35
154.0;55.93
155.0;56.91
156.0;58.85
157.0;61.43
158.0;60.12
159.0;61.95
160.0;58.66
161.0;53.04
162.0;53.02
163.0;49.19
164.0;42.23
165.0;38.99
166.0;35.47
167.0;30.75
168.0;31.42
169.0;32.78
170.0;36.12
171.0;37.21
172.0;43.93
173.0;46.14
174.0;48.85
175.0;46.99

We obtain 61.4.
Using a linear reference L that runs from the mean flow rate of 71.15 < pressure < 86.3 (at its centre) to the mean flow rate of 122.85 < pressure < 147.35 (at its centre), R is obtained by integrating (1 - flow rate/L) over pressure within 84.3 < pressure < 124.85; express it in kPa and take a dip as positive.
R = 9.1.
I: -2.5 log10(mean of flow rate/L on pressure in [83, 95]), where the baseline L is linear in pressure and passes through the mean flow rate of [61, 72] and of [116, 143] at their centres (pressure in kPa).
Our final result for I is 0.20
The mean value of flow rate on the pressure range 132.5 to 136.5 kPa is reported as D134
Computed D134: 63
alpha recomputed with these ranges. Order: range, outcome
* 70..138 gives 51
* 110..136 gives 57.8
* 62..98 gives 52.7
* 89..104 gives 39.5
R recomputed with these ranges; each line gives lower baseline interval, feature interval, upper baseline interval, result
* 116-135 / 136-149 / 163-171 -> -2.4 kPa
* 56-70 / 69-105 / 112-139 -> 6.5 kPa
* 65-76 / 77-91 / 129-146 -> 1.4 kPa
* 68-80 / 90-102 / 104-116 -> 1.6 kPa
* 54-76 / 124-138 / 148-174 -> -2.9 kPa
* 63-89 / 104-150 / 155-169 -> -4.0 kPa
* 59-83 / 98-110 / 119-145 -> 5.2 kPa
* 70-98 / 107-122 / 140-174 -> 0.8 kPa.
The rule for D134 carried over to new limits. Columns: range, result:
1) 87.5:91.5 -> 48.8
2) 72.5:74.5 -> 57.3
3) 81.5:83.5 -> 53.6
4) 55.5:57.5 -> 61.7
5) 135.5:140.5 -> 62.1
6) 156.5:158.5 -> 60.8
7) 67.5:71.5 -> 58.2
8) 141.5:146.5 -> 61.1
